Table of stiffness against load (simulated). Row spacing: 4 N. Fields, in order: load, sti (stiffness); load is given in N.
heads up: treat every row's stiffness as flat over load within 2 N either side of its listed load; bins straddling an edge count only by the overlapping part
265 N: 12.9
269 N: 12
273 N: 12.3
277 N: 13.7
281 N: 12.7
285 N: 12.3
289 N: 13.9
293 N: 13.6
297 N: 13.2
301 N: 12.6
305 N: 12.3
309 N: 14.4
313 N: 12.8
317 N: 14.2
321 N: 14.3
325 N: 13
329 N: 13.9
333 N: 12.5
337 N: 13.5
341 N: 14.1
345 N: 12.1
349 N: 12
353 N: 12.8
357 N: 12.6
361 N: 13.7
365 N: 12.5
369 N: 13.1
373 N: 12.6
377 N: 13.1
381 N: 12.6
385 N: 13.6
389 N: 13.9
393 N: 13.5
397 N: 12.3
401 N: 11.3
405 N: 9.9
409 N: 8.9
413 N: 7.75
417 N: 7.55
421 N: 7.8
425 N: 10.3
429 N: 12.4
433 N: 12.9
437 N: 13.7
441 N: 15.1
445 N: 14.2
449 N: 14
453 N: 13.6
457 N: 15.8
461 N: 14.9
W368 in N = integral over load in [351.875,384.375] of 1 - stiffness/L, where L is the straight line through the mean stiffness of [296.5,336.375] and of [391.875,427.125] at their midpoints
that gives -4.4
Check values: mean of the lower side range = 13.3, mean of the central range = 12.9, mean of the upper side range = 9.84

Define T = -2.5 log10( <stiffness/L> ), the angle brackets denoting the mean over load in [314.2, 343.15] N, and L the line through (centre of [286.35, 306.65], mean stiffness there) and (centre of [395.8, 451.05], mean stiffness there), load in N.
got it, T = -0.08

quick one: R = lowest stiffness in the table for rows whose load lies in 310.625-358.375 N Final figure 12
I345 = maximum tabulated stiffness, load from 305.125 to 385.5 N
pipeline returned 14.4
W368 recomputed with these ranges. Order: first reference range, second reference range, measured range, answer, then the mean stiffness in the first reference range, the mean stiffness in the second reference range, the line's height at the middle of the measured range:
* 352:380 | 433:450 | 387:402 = 0.6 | 12.9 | 14.1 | 13.4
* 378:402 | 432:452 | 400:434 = 9.5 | 12.9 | 14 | 13.5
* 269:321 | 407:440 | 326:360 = -2.4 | 13.2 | 10.3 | 12.1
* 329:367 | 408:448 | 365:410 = -1.0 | 12.9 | 11.2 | 12.1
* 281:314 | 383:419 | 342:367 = -1.6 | 13.1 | 11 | 11.9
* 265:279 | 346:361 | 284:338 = -2.9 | 12.7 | 12.6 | 12.7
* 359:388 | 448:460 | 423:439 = 2.0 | 13.1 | 14.5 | 14.1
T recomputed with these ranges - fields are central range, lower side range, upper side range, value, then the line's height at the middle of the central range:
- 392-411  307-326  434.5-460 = 0.27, 14.2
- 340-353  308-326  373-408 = 0.05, 13.2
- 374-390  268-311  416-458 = -0.04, 12.7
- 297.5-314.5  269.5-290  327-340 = 0.00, 13.1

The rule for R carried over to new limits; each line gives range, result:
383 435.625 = 7.55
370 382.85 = 12.6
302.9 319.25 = 12.3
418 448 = 7.8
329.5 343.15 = 12.5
